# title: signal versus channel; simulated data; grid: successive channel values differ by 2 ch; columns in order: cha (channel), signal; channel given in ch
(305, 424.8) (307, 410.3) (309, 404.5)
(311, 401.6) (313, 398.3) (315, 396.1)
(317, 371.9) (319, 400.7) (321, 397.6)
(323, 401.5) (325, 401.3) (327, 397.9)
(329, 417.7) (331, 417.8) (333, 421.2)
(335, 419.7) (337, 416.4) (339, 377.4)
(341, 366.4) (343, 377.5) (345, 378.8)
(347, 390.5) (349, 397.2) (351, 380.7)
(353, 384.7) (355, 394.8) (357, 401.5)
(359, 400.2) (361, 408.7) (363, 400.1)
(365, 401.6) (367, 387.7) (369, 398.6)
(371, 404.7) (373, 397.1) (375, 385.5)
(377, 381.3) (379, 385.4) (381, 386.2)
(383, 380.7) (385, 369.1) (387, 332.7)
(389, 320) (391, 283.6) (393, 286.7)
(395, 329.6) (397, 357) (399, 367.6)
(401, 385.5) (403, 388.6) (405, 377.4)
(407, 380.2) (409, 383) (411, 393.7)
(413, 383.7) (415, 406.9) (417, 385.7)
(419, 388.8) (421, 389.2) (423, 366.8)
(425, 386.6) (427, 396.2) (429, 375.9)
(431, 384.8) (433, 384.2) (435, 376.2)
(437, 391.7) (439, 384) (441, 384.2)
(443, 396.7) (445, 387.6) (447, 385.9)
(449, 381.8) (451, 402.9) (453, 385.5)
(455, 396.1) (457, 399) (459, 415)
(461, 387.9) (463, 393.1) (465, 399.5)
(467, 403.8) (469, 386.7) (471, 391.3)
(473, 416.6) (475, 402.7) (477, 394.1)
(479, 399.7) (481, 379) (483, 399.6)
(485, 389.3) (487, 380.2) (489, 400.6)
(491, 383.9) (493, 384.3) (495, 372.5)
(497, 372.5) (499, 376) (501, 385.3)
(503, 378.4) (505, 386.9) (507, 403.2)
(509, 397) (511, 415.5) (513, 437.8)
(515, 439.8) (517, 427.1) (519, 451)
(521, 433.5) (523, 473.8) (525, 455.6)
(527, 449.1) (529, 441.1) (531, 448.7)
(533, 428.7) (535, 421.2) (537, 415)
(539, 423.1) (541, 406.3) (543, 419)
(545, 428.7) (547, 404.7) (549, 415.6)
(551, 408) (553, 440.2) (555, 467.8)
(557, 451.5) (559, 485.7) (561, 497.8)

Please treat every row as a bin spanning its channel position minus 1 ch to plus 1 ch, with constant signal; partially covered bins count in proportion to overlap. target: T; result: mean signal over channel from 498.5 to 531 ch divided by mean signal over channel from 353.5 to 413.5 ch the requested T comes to 1.13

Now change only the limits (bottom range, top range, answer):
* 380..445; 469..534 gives 1.10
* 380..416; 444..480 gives 1.09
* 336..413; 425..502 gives 1.03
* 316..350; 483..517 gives 0.99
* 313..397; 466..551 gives 1.07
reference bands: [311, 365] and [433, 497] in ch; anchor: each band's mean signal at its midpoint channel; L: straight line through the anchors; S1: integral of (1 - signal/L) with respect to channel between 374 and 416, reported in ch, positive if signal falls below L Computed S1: 3.1 ch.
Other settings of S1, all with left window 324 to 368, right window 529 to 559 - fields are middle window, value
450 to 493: 2.30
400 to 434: 1.92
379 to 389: 0.97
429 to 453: 1.51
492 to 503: 1.14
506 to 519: 0.06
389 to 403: 2.34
